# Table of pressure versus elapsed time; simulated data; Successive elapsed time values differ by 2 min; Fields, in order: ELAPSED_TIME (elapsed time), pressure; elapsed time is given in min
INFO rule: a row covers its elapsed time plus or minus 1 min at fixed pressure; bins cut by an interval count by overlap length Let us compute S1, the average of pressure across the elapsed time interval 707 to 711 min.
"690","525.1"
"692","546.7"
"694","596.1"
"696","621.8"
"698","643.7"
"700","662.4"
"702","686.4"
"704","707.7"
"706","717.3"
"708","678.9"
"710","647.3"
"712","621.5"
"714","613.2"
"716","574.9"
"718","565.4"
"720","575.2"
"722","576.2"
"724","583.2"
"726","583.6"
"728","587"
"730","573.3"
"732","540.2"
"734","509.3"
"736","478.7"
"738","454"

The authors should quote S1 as 663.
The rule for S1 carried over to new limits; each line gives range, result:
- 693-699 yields 621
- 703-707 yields 712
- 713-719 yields 584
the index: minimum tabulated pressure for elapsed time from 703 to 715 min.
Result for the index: 613.2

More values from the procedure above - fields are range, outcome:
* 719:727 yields 575.2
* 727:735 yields 509.3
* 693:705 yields 596.1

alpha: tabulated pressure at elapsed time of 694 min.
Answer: 596.1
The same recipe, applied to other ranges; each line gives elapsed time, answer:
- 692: 546.7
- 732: 540.2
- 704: 707.7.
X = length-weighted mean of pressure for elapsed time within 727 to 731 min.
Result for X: 580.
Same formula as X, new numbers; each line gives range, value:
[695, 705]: 664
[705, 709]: 698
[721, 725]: 580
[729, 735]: 541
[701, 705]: 697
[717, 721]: 570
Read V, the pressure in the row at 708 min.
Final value 678.9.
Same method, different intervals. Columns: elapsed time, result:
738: 454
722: 576.2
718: 565.4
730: 573.3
